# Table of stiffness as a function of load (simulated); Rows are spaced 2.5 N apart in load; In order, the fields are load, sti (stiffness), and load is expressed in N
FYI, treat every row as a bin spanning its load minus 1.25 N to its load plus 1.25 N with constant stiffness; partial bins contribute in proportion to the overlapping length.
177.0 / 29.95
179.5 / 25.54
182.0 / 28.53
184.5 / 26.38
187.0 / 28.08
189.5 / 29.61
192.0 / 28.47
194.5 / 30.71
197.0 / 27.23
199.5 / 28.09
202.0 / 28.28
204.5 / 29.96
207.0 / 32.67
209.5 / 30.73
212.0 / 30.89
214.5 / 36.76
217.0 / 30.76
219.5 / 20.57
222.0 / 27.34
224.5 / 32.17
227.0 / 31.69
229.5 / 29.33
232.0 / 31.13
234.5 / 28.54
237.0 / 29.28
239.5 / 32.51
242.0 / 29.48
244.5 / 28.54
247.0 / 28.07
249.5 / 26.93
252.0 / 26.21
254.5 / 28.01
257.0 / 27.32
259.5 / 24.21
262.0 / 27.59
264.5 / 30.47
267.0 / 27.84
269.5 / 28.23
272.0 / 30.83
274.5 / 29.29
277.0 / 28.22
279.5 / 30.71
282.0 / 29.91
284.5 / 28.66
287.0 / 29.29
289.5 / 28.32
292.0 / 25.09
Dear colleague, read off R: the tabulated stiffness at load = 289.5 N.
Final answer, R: 28.32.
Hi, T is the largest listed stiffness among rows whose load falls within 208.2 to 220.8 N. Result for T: 36.76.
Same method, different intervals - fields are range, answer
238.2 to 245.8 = 32.51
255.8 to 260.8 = 27.32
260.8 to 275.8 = 30.83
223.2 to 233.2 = 32.17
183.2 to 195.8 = 30.71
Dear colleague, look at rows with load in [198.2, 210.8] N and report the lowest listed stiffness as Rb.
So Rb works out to 28.09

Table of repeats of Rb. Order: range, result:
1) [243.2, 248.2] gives 28.07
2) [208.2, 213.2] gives 30.73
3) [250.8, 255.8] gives 26.21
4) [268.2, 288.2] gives 28.22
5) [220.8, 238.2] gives 27.34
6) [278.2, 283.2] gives 29.91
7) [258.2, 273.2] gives 24.21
